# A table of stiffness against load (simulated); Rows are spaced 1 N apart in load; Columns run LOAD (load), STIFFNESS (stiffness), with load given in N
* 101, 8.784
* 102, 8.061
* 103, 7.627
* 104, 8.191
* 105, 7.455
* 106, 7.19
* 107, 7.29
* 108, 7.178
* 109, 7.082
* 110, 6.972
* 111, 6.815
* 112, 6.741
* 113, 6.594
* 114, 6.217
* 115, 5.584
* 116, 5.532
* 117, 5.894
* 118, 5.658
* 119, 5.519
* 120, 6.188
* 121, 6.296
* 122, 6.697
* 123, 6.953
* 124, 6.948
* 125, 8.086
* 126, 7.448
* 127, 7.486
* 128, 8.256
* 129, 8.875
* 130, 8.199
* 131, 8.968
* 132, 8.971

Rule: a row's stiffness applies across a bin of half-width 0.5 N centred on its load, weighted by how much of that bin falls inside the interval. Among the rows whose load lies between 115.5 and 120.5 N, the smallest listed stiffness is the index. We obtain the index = 5.519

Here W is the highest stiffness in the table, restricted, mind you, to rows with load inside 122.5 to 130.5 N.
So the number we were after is 8.875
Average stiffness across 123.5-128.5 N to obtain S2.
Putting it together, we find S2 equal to 7.64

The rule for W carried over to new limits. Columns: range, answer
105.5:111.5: 7.29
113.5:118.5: 6.217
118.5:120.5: 6.188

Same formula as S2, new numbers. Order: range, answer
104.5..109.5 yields 7.24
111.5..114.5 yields 6.52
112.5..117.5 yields 5.96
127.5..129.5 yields 8.57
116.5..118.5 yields 5.78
